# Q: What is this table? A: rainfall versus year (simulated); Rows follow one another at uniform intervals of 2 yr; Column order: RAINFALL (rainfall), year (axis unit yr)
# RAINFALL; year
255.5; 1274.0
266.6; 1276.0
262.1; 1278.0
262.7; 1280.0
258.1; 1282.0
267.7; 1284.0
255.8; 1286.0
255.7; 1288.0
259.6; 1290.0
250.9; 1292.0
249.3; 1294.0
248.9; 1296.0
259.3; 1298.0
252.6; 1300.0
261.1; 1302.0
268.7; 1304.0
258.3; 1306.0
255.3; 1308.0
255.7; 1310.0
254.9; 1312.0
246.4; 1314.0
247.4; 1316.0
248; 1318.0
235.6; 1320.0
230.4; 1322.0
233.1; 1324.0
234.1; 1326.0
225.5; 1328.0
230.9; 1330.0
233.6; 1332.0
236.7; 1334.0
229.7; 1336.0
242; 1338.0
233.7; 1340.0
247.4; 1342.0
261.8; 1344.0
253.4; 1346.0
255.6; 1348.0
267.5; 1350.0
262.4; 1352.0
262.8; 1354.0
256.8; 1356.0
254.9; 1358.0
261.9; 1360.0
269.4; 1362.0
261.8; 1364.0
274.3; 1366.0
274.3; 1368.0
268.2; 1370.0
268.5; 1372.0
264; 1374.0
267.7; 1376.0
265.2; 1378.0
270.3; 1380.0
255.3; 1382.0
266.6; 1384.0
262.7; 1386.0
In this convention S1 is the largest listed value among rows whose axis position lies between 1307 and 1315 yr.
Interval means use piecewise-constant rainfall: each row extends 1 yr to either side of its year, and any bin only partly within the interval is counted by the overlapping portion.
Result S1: 255.7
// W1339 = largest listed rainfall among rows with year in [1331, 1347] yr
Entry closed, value 261.8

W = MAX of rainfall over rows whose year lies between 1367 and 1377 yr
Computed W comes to 274.3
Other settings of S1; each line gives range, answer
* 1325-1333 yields 234.1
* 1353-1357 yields 262.8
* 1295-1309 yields 268.7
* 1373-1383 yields 270.3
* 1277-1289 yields 267.7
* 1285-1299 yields 259.6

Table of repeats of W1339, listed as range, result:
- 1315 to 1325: 248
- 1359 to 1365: 269.4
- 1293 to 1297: 249.3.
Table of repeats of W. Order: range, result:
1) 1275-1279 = 266.6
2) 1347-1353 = 267.5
